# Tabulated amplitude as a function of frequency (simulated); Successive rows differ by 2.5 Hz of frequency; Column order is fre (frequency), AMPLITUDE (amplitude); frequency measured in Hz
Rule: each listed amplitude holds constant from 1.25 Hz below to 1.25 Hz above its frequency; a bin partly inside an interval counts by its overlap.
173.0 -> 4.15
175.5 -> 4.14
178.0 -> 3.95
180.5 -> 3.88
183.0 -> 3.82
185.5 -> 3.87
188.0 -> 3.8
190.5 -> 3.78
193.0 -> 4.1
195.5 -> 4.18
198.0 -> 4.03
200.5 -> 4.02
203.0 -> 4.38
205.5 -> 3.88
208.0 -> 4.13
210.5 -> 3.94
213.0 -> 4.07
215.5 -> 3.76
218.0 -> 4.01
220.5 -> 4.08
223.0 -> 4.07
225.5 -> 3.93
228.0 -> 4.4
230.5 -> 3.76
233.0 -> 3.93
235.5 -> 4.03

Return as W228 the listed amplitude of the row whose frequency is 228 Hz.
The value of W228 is 4.4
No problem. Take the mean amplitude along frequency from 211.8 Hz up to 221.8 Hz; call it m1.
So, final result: 3.98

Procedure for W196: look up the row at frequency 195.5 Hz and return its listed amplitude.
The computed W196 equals 4.18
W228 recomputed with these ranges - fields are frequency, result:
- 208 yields 4.13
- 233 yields 3.93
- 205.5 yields 3.88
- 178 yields 3.95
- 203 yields 4.38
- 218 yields 4.01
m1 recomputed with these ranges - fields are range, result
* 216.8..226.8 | 4.02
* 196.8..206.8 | 4.08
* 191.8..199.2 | 4.1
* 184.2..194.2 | 3.89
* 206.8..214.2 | 4.05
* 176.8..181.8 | 3.91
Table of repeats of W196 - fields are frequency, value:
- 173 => 4.15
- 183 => 3.82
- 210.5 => 3.94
